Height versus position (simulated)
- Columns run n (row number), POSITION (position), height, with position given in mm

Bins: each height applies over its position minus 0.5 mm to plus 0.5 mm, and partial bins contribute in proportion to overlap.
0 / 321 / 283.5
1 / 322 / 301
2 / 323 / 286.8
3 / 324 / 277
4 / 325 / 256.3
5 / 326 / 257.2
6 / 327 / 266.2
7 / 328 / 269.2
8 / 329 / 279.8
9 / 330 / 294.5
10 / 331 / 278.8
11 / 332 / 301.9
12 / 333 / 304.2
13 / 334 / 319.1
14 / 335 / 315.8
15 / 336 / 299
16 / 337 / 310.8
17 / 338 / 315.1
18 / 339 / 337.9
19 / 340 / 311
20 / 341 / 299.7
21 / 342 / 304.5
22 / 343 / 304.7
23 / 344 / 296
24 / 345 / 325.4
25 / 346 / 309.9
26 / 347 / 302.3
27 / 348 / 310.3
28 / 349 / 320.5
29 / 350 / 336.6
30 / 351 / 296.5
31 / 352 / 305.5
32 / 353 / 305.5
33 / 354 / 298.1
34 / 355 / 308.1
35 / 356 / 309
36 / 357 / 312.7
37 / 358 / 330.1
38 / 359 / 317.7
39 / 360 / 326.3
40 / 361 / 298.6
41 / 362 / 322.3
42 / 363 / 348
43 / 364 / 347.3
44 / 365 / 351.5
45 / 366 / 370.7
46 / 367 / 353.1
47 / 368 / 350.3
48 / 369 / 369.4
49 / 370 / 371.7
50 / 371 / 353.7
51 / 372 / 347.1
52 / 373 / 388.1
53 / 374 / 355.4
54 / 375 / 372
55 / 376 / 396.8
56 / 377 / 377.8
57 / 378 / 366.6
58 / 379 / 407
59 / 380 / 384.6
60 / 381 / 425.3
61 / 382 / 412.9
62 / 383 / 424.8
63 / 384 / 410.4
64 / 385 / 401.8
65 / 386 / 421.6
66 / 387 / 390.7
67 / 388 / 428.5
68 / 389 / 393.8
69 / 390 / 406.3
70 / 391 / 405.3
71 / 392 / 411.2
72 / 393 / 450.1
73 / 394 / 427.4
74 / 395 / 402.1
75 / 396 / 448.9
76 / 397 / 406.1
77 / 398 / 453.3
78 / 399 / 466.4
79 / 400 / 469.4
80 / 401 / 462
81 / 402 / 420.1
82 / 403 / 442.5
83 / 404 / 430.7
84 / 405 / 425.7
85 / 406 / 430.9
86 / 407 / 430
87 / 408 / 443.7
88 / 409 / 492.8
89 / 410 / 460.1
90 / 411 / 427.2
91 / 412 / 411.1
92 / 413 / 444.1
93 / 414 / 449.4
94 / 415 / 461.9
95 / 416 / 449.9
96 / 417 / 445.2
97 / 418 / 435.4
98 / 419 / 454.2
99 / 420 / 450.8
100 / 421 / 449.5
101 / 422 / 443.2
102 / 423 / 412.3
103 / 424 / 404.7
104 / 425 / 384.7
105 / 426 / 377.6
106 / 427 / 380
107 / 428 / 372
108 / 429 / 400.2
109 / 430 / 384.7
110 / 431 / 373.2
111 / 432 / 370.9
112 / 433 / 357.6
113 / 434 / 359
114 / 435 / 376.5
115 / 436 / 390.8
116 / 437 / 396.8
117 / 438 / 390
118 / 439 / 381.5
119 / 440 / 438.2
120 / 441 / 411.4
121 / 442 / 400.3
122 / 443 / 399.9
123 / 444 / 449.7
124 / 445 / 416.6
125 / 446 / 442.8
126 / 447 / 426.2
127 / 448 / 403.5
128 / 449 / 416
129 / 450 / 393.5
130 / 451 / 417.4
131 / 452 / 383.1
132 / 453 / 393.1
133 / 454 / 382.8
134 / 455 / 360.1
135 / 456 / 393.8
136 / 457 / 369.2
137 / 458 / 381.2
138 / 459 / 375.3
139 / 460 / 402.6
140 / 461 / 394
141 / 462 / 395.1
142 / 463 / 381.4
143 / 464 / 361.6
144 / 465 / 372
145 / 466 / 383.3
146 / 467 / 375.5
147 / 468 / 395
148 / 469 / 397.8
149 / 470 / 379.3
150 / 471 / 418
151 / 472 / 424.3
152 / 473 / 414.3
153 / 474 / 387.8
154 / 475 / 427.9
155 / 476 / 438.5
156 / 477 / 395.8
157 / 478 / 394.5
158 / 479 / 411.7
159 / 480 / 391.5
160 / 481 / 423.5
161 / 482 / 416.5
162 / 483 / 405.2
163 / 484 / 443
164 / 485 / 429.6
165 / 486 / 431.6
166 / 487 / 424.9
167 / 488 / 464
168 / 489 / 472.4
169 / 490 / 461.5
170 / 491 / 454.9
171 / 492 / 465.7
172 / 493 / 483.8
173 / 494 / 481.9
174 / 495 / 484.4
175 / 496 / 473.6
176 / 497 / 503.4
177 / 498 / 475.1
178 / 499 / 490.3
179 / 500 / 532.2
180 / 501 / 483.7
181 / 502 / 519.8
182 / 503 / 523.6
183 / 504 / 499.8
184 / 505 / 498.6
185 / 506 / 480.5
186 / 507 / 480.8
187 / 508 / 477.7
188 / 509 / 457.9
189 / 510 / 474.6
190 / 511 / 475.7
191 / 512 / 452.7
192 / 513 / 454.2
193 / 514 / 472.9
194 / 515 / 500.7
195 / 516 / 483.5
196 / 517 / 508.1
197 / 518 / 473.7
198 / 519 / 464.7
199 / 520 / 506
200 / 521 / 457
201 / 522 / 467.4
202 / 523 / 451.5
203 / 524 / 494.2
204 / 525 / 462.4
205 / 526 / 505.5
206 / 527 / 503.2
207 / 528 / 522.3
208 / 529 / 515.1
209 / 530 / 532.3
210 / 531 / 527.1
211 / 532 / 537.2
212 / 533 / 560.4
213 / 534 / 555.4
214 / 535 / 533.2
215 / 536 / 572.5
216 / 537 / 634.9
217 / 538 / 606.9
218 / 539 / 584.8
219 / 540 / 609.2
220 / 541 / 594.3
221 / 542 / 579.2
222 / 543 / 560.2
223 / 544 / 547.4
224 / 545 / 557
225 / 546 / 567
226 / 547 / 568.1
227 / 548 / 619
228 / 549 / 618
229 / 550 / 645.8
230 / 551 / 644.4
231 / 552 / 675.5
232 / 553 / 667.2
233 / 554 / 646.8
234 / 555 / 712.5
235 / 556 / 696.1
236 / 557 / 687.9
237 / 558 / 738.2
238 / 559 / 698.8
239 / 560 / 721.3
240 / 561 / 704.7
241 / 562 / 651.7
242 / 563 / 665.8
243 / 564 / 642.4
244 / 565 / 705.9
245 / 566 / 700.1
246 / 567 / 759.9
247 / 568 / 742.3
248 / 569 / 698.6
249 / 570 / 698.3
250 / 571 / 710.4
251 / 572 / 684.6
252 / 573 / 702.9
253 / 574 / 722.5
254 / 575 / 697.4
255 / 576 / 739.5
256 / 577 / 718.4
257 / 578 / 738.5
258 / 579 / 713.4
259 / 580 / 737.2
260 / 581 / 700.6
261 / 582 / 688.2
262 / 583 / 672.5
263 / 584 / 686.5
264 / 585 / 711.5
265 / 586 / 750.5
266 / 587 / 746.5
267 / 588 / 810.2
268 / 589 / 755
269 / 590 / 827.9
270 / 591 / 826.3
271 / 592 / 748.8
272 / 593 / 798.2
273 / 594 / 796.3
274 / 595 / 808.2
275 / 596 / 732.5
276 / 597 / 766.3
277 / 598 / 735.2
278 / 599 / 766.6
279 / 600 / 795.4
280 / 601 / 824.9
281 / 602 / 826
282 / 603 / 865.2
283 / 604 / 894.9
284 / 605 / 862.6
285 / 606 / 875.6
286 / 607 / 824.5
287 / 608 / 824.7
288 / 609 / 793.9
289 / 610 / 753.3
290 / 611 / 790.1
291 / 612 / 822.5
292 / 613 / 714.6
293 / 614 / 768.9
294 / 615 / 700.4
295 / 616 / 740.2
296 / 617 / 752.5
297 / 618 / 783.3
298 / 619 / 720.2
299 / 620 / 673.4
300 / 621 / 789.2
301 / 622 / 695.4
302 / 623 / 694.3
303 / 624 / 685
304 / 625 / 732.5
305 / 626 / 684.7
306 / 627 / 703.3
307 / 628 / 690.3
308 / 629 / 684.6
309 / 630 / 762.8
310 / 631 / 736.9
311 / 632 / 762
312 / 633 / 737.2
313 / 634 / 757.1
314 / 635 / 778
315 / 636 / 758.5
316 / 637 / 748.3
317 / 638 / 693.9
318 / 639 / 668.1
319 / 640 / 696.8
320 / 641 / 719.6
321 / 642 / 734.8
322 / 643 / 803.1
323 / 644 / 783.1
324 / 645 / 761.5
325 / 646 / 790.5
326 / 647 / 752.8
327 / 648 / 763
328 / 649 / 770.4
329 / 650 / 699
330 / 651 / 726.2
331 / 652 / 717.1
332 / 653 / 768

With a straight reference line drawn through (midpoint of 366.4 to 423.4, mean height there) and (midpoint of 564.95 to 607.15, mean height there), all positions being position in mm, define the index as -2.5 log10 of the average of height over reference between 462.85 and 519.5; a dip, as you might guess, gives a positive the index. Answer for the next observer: 0.30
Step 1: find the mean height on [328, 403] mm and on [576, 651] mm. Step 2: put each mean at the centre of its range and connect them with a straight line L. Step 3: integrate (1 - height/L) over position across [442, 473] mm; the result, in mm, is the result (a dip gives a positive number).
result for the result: 6.6 mm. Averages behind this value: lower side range 358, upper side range 755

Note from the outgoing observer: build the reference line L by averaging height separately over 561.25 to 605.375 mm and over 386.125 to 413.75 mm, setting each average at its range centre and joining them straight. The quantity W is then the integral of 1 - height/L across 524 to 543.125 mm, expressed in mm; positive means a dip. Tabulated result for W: 3.2 mm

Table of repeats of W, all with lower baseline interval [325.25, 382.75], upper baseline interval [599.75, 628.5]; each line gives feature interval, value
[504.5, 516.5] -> 2.4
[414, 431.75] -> 1.1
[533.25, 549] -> 1.6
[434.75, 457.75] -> 3.9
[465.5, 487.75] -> 5.2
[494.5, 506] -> 1.6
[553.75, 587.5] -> -0.6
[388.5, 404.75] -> -1.2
